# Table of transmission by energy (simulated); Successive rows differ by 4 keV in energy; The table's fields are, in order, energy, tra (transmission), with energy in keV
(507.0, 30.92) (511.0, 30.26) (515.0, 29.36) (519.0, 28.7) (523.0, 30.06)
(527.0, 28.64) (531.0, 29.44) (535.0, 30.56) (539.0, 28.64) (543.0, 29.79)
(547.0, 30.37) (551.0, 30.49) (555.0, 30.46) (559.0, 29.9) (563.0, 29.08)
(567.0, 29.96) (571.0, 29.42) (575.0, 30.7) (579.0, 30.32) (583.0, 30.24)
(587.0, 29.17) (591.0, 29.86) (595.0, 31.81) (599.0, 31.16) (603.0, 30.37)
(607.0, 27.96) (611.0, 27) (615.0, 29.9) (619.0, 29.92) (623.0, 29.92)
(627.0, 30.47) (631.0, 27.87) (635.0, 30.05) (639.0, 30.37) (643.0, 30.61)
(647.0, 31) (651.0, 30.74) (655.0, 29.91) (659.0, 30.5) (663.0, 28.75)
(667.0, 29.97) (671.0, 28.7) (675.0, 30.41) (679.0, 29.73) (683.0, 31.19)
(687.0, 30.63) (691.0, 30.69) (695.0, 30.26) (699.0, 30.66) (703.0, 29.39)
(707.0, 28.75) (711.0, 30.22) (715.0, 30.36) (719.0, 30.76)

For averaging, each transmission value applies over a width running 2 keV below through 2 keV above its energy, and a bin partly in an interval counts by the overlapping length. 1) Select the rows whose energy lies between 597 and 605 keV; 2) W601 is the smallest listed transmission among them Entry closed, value 30.37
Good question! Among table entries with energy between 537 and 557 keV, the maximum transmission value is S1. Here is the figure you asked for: 30.49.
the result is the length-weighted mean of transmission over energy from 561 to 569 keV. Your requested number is 29.5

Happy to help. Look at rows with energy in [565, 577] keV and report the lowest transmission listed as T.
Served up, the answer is 29.42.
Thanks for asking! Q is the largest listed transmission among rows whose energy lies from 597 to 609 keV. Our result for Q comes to 31.16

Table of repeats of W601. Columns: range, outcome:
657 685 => 28.7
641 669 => 28.75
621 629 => 29.92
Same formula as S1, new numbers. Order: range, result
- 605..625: 29.92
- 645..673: 31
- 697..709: 30.66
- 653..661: 30.5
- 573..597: 31.81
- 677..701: 31.19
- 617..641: 30.47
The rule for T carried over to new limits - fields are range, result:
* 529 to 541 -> 28.64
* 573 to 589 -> 29.17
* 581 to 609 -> 27.96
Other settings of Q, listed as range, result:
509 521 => 30.26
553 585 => 30.7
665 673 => 29.97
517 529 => 30.06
